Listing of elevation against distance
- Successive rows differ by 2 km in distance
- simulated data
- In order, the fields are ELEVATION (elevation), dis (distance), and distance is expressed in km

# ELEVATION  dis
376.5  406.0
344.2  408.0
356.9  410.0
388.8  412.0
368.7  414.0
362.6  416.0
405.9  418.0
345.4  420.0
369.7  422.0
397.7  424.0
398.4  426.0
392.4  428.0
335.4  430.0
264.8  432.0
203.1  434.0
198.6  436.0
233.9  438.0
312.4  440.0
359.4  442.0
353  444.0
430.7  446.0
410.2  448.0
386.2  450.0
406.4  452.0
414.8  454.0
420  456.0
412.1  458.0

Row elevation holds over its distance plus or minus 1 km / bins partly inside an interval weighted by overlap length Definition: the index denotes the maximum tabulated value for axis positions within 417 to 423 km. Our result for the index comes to 405.9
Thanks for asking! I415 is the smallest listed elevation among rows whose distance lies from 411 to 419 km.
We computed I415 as 362.6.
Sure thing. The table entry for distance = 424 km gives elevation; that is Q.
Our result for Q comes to 397.7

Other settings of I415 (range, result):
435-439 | 198.6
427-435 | 203.1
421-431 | 335.4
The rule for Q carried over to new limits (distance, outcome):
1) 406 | 376.5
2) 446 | 430.7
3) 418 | 405.9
